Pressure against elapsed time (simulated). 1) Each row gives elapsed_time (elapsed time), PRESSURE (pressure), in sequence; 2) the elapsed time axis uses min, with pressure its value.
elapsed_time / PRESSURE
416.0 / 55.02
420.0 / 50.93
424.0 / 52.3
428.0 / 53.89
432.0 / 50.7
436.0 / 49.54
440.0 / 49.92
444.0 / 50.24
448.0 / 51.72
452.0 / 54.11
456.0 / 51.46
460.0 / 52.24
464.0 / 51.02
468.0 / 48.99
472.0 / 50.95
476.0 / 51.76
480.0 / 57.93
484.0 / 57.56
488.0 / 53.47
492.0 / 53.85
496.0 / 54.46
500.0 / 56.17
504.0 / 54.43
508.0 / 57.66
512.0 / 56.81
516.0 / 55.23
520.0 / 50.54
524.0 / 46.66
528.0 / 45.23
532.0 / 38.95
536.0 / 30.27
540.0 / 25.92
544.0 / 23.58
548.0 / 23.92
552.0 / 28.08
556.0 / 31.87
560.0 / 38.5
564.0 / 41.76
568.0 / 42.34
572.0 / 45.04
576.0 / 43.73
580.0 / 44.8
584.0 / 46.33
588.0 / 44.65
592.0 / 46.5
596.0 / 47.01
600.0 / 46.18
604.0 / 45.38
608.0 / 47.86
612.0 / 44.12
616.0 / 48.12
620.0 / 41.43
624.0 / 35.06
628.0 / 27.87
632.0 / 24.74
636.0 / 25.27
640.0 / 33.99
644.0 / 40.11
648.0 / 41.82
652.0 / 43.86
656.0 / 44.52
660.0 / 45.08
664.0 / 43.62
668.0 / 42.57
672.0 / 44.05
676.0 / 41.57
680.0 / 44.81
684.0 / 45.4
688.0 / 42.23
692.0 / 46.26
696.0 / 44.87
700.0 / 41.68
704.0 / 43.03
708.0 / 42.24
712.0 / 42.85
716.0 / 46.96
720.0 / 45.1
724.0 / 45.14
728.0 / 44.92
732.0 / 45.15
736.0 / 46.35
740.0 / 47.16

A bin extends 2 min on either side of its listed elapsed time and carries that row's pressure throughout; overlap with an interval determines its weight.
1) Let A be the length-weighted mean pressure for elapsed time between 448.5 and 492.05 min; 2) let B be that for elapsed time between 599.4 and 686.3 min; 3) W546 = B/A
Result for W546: 0.8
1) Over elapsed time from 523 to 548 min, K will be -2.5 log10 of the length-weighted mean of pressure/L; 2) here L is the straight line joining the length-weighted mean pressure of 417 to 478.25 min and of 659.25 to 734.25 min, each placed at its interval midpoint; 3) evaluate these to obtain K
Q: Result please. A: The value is 0.40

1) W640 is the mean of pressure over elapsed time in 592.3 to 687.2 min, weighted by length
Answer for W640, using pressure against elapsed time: 41.2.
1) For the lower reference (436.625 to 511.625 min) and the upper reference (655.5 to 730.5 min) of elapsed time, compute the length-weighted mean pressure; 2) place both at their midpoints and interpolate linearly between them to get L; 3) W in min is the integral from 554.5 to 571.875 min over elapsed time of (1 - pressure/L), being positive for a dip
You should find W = 3.5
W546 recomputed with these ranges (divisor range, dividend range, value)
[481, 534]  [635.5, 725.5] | 0.81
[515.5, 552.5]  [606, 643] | 1.00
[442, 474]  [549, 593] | 0.79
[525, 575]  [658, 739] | 1.26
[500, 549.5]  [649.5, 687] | 1.02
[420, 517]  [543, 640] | 0.73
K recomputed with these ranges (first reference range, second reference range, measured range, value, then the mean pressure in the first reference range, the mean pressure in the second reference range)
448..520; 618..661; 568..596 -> -0.055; 53.8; 36.5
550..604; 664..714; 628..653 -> 0.252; 42.2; 43.5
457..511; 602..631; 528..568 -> 0.407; 53.9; 40.8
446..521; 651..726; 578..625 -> 0.073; 53.7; 44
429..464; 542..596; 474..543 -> -0.096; 51.3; 38.9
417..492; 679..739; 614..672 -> 0.201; 52.2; 44.5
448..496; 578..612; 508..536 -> 0.045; 53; 46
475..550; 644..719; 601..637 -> 0.173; 47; 43.7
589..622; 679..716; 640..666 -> 0.058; 45.8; 43.9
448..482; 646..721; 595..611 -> 0.011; 52.3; 43.8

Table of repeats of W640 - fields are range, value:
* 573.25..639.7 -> 41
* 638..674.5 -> 42.2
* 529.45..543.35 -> 31.5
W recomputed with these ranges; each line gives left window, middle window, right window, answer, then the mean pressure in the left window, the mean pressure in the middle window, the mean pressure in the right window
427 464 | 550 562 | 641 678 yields 3.61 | 51.4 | 32.8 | 42.8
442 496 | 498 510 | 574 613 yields -1.25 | 52.8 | 56.1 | 45.7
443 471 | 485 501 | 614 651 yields -2.13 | 51.4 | 54.6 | 35.6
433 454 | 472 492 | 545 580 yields -3.49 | 51.1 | 54.6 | 37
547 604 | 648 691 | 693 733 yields -0.46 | 41.2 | 43.7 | 44.2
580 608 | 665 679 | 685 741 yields 0.66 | 46.1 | 42.9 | 44.5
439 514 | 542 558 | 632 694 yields 7.15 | 53.5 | 26.9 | 41.1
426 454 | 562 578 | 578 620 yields 1.25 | 51.4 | 43.2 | 45.9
